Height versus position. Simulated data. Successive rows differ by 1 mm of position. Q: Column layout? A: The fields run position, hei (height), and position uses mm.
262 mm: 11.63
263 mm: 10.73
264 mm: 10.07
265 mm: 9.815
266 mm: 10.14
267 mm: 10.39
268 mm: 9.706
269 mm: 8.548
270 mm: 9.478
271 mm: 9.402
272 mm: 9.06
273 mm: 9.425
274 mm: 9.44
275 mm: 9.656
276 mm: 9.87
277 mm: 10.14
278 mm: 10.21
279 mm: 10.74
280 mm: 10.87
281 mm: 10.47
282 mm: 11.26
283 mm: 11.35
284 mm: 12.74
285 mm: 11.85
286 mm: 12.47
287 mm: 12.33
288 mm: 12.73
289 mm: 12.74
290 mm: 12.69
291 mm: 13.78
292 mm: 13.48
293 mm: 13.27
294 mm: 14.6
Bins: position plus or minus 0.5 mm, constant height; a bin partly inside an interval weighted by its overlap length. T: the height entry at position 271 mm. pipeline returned 9.402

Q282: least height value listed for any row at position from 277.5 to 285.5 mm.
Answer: 10.21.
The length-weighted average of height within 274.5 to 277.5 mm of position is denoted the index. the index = 9.89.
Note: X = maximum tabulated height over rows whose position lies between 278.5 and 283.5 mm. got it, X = 11.35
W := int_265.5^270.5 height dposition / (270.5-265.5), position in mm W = 9.65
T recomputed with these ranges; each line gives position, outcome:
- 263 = 10.73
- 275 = 9.656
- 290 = 12.69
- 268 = 9.706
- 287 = 12.33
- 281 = 10.47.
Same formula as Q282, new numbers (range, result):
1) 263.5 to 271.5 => 8.548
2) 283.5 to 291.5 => 11.85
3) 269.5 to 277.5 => 9.06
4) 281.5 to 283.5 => 11.26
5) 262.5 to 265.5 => 9.815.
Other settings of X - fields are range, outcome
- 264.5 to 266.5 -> 10.14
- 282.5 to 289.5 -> 12.74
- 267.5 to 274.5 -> 9.706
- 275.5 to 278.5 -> 10.21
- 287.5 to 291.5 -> 13.78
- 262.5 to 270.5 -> 10.73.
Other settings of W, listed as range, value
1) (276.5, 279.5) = 10.4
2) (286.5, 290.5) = 12.6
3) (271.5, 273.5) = 9.24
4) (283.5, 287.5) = 12.3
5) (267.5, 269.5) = 9.13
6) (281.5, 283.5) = 11.3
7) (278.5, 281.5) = 10.7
